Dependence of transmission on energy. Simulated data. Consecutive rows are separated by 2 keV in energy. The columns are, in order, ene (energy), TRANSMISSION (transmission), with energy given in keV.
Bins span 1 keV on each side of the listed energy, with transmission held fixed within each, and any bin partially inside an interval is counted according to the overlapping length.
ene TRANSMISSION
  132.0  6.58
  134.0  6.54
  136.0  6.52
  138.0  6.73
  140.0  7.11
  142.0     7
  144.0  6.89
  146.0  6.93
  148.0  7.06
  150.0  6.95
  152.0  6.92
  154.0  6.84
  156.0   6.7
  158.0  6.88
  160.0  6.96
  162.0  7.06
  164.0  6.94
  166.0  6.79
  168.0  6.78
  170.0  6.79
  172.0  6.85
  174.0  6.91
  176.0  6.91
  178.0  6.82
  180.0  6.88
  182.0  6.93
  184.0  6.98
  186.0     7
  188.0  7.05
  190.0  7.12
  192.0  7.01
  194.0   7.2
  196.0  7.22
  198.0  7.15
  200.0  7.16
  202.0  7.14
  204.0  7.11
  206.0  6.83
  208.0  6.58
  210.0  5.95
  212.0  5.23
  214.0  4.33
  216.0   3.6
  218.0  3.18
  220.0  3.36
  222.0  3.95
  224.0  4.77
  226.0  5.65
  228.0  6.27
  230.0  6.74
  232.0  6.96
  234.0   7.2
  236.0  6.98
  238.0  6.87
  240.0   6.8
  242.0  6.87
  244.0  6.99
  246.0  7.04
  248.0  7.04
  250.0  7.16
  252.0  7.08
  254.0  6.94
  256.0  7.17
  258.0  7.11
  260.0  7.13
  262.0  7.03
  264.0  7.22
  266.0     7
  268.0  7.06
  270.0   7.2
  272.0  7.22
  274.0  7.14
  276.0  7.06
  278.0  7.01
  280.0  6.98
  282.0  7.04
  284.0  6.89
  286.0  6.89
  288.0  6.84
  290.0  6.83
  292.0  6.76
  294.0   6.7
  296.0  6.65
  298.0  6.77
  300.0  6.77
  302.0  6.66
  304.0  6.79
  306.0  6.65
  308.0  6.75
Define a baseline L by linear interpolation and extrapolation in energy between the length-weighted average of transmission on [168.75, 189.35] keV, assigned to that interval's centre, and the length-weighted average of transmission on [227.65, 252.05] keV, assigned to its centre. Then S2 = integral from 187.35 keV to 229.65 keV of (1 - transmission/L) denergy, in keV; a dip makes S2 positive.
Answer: 6.2 keV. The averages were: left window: 6.91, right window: 6.93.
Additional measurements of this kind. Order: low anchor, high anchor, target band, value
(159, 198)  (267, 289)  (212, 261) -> 6.2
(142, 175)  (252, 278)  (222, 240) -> 1.9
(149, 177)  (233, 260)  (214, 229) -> 5.6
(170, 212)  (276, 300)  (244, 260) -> -0.5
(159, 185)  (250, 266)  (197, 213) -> 0.7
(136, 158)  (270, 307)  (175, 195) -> -0.3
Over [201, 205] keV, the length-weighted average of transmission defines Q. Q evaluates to 7.12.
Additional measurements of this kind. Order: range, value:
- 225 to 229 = 5.96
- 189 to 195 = 7.11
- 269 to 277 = 7.15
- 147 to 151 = 7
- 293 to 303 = 6.71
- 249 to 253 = 7.12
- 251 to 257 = 7.06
